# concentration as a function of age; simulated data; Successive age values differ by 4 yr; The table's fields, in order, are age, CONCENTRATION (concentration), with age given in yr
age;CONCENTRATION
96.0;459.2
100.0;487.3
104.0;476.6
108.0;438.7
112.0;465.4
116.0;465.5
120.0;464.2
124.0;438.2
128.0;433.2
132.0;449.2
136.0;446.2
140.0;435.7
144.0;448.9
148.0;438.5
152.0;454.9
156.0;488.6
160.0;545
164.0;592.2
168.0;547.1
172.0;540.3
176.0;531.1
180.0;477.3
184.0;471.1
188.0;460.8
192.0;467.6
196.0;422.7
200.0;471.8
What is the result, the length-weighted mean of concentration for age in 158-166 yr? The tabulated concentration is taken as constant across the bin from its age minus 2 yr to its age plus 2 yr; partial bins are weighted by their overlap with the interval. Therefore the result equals 569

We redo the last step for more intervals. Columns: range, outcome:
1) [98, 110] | 468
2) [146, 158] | 461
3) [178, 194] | 469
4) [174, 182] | 504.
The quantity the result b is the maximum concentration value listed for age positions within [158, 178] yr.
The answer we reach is 592.2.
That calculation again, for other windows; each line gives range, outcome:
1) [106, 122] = 465.5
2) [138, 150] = 448.9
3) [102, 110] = 476.6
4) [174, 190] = 531.1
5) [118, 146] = 464.2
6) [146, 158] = 488.6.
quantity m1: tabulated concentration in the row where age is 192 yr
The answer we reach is 467.6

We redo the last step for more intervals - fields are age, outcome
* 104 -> 476.6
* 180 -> 477.3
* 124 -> 438.2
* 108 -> 438.7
